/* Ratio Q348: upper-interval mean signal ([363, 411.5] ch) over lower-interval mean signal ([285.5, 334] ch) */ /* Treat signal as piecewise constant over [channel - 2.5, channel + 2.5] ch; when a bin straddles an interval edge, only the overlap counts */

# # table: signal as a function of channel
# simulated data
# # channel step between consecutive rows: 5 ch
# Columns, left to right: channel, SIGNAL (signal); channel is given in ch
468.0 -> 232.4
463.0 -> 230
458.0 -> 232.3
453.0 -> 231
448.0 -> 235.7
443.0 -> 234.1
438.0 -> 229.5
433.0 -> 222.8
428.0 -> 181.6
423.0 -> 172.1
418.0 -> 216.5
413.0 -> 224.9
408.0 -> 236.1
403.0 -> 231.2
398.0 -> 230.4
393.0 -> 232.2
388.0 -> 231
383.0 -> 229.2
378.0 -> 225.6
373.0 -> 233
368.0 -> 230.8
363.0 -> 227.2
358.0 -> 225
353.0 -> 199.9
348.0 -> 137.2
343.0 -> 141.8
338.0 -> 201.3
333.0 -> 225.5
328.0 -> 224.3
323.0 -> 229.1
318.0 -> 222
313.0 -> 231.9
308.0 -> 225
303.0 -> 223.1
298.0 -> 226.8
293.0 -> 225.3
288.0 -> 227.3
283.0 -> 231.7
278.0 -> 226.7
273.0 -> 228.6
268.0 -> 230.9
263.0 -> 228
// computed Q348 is 1.02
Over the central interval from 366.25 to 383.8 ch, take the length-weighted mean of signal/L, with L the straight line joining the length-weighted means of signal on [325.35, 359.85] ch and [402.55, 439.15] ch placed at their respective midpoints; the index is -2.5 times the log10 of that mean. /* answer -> -0.143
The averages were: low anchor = 193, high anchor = 213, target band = 230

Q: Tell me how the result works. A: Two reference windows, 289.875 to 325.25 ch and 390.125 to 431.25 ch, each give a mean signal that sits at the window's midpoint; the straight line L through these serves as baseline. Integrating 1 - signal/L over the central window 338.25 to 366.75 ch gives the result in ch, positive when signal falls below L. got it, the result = 4.14 ch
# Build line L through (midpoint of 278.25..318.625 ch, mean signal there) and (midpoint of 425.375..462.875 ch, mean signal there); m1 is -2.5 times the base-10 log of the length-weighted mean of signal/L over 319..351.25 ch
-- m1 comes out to 0.16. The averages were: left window 227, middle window 195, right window 224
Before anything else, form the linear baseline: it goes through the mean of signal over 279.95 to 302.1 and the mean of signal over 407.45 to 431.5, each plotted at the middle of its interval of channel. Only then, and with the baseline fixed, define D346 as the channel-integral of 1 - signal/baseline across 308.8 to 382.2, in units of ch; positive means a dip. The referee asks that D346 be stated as 2.0 ch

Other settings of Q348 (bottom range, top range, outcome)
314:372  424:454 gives 1.06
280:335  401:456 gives 0.97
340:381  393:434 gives 1.06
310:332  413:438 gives 0.90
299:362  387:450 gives 1.06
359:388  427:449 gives 0.97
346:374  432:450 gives 1.11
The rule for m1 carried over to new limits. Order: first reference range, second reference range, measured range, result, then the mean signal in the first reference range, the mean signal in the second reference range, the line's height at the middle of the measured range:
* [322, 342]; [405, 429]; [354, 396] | -0.09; 214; 208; 211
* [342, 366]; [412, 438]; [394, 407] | -0.16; 190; 205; 200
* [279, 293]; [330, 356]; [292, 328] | -0.09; 228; 183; 209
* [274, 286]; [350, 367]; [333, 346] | 0.21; 229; 216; 219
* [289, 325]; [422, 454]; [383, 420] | -0.05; 226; 217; 219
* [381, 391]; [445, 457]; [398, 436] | 0.09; 230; 233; 232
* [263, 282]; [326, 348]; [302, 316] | -0.10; 229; 191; 207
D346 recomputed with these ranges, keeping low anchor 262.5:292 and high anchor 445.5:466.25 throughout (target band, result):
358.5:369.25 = 0.11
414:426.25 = 1.81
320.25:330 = 0.13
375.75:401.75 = 0.13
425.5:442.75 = 1.31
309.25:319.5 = 0.10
